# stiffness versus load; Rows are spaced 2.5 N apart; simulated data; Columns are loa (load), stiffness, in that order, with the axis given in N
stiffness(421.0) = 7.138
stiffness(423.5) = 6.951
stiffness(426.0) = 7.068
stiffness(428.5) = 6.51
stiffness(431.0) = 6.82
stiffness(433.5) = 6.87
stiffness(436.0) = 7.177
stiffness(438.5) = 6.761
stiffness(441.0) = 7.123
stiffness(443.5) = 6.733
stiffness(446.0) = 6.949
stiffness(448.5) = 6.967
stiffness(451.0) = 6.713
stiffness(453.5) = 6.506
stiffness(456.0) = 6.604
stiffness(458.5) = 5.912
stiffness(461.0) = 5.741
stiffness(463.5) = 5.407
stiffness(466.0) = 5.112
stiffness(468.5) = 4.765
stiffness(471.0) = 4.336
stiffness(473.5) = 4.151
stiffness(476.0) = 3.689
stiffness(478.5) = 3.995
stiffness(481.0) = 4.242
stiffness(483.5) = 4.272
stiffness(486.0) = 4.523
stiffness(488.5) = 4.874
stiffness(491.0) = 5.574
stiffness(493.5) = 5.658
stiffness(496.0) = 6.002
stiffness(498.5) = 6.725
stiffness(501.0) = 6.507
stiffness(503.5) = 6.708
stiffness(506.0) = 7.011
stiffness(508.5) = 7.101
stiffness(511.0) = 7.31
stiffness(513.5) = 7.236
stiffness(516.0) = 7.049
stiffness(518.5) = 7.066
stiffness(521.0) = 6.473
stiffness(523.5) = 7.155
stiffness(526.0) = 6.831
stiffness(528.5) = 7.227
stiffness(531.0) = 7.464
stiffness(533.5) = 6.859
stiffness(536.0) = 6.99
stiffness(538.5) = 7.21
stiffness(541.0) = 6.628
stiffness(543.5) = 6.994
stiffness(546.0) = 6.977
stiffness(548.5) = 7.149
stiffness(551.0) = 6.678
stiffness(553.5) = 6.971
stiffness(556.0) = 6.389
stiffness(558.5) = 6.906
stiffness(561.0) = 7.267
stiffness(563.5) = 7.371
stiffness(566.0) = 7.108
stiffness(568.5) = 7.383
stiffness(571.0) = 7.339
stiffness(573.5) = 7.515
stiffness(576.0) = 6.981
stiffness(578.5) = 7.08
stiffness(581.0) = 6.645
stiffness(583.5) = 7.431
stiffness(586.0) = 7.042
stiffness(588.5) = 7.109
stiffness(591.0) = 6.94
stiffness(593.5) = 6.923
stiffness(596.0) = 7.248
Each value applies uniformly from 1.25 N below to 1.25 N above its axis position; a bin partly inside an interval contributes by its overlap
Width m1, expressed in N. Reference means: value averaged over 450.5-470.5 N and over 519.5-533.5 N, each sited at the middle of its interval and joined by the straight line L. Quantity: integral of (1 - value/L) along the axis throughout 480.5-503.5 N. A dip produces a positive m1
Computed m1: 3.21 N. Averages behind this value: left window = 5.76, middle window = 5.48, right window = 7.02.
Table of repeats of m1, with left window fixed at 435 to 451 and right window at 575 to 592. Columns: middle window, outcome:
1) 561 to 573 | -0.5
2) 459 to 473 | 3.8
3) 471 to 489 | 7.1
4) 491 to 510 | 1.3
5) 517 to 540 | -0.1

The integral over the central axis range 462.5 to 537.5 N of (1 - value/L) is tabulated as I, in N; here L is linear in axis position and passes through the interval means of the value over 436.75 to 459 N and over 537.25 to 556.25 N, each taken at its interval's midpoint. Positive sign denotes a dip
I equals 9.6 N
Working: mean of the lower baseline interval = 6.73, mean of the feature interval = 5.95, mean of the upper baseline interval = 6.9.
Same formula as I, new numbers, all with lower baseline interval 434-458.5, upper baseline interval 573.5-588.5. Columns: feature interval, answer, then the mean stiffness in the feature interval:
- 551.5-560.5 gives 0.30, 6.79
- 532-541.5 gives 0.04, 6.96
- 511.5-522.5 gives -0.07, 6.98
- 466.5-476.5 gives 3.66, 4.34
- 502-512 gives -0.13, 7.01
